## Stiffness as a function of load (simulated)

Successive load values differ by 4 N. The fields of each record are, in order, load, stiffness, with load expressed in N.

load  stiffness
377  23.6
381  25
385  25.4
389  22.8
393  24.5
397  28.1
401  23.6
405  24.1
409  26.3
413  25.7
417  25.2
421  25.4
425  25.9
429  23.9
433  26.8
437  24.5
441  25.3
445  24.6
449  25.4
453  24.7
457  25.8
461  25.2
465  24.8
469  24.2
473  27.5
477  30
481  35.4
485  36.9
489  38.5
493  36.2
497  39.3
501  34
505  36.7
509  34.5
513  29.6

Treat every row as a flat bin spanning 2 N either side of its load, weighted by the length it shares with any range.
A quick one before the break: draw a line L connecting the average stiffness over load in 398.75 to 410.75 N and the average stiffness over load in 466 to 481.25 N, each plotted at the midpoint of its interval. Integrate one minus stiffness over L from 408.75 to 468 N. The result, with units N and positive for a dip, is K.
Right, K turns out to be 2.6 N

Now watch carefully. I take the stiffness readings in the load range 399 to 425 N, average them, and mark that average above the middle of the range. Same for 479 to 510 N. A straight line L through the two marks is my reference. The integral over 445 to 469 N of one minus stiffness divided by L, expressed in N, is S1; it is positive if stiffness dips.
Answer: 4.8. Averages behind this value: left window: 25.1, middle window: 25.1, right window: 36.5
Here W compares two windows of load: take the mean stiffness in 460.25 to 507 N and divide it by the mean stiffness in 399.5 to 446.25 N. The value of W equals 1.30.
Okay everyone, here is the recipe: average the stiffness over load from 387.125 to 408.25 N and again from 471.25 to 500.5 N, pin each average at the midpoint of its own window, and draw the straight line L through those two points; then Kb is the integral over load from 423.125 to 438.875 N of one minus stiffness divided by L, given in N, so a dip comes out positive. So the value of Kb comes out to 1.8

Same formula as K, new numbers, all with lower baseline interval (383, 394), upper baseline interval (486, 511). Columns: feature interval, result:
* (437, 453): 2.9 N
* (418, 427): 0.8 N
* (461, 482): 3.7 N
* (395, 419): 0.7 N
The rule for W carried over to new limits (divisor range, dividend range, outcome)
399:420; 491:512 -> 1.43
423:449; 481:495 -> 1.47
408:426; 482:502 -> 1.44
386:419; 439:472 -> 1.00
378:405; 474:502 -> 1.43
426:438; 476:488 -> 1.38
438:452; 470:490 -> 1.32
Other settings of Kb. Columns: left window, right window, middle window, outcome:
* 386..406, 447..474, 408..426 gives -0.6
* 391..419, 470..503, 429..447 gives 2.4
